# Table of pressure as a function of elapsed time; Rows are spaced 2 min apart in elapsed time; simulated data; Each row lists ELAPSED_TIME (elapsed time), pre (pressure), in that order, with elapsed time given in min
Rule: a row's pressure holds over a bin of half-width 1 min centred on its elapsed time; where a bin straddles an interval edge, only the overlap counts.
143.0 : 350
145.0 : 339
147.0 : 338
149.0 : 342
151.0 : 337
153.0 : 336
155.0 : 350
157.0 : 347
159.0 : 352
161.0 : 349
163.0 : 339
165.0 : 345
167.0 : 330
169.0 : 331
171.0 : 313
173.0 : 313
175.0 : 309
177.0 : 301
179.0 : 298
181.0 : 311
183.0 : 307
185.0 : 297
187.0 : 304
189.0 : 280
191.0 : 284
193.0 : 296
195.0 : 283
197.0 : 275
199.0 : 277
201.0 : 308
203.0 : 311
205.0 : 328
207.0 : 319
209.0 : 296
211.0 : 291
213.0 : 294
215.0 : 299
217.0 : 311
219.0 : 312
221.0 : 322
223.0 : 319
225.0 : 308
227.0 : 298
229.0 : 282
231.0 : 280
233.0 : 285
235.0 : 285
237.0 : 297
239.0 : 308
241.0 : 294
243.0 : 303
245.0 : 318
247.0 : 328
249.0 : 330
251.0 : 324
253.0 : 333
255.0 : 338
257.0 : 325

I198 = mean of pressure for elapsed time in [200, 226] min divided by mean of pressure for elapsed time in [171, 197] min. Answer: 1.04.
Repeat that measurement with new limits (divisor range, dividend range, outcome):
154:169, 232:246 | 0.87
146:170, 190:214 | 0.87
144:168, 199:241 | 0.88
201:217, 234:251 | 1.01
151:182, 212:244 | 0.91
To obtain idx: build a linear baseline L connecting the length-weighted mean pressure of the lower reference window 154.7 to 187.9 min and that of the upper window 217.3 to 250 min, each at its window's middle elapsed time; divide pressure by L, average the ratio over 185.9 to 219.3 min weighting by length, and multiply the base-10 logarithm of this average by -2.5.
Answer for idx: 0.056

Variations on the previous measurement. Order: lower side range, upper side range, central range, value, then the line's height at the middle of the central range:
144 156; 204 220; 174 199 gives 0.09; 320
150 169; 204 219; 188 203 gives 0.10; 317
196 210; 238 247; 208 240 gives 0.02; 305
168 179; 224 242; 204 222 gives -0.03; 299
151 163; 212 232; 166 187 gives 0.07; 332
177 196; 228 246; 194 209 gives -0.02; 295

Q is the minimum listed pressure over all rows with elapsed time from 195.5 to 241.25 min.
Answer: 275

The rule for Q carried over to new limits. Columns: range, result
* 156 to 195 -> 280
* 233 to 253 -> 285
